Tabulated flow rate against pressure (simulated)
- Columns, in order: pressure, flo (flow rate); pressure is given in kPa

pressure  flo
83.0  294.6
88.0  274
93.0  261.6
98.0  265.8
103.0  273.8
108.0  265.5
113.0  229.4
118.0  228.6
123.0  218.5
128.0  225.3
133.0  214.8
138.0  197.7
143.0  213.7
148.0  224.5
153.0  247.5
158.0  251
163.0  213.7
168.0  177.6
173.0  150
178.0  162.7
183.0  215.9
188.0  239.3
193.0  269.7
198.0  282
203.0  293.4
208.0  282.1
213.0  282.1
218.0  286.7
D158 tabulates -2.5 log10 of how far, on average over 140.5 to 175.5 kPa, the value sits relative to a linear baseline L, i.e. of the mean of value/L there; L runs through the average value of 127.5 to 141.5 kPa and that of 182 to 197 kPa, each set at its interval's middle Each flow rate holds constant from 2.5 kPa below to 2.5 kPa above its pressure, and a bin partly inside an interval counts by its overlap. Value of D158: 0.07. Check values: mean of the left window 211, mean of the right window 248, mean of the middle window 211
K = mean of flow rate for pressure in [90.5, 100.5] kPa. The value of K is 264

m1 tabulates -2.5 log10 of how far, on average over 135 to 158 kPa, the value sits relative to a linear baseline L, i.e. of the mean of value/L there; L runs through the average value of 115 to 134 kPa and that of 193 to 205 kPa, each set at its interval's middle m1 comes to 0.08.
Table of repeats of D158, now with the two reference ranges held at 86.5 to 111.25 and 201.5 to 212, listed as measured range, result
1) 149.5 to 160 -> 0.12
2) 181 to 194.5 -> 0.18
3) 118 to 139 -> 0.25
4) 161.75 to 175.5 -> 0.49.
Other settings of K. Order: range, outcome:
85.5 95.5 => 268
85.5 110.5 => 268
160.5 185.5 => 184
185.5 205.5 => 271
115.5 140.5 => 217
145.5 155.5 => 236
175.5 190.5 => 206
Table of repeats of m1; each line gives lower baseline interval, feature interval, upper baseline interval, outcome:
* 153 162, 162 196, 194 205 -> 0.28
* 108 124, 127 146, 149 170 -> 0.08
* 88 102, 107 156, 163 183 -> -0.01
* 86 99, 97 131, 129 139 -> -0.02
